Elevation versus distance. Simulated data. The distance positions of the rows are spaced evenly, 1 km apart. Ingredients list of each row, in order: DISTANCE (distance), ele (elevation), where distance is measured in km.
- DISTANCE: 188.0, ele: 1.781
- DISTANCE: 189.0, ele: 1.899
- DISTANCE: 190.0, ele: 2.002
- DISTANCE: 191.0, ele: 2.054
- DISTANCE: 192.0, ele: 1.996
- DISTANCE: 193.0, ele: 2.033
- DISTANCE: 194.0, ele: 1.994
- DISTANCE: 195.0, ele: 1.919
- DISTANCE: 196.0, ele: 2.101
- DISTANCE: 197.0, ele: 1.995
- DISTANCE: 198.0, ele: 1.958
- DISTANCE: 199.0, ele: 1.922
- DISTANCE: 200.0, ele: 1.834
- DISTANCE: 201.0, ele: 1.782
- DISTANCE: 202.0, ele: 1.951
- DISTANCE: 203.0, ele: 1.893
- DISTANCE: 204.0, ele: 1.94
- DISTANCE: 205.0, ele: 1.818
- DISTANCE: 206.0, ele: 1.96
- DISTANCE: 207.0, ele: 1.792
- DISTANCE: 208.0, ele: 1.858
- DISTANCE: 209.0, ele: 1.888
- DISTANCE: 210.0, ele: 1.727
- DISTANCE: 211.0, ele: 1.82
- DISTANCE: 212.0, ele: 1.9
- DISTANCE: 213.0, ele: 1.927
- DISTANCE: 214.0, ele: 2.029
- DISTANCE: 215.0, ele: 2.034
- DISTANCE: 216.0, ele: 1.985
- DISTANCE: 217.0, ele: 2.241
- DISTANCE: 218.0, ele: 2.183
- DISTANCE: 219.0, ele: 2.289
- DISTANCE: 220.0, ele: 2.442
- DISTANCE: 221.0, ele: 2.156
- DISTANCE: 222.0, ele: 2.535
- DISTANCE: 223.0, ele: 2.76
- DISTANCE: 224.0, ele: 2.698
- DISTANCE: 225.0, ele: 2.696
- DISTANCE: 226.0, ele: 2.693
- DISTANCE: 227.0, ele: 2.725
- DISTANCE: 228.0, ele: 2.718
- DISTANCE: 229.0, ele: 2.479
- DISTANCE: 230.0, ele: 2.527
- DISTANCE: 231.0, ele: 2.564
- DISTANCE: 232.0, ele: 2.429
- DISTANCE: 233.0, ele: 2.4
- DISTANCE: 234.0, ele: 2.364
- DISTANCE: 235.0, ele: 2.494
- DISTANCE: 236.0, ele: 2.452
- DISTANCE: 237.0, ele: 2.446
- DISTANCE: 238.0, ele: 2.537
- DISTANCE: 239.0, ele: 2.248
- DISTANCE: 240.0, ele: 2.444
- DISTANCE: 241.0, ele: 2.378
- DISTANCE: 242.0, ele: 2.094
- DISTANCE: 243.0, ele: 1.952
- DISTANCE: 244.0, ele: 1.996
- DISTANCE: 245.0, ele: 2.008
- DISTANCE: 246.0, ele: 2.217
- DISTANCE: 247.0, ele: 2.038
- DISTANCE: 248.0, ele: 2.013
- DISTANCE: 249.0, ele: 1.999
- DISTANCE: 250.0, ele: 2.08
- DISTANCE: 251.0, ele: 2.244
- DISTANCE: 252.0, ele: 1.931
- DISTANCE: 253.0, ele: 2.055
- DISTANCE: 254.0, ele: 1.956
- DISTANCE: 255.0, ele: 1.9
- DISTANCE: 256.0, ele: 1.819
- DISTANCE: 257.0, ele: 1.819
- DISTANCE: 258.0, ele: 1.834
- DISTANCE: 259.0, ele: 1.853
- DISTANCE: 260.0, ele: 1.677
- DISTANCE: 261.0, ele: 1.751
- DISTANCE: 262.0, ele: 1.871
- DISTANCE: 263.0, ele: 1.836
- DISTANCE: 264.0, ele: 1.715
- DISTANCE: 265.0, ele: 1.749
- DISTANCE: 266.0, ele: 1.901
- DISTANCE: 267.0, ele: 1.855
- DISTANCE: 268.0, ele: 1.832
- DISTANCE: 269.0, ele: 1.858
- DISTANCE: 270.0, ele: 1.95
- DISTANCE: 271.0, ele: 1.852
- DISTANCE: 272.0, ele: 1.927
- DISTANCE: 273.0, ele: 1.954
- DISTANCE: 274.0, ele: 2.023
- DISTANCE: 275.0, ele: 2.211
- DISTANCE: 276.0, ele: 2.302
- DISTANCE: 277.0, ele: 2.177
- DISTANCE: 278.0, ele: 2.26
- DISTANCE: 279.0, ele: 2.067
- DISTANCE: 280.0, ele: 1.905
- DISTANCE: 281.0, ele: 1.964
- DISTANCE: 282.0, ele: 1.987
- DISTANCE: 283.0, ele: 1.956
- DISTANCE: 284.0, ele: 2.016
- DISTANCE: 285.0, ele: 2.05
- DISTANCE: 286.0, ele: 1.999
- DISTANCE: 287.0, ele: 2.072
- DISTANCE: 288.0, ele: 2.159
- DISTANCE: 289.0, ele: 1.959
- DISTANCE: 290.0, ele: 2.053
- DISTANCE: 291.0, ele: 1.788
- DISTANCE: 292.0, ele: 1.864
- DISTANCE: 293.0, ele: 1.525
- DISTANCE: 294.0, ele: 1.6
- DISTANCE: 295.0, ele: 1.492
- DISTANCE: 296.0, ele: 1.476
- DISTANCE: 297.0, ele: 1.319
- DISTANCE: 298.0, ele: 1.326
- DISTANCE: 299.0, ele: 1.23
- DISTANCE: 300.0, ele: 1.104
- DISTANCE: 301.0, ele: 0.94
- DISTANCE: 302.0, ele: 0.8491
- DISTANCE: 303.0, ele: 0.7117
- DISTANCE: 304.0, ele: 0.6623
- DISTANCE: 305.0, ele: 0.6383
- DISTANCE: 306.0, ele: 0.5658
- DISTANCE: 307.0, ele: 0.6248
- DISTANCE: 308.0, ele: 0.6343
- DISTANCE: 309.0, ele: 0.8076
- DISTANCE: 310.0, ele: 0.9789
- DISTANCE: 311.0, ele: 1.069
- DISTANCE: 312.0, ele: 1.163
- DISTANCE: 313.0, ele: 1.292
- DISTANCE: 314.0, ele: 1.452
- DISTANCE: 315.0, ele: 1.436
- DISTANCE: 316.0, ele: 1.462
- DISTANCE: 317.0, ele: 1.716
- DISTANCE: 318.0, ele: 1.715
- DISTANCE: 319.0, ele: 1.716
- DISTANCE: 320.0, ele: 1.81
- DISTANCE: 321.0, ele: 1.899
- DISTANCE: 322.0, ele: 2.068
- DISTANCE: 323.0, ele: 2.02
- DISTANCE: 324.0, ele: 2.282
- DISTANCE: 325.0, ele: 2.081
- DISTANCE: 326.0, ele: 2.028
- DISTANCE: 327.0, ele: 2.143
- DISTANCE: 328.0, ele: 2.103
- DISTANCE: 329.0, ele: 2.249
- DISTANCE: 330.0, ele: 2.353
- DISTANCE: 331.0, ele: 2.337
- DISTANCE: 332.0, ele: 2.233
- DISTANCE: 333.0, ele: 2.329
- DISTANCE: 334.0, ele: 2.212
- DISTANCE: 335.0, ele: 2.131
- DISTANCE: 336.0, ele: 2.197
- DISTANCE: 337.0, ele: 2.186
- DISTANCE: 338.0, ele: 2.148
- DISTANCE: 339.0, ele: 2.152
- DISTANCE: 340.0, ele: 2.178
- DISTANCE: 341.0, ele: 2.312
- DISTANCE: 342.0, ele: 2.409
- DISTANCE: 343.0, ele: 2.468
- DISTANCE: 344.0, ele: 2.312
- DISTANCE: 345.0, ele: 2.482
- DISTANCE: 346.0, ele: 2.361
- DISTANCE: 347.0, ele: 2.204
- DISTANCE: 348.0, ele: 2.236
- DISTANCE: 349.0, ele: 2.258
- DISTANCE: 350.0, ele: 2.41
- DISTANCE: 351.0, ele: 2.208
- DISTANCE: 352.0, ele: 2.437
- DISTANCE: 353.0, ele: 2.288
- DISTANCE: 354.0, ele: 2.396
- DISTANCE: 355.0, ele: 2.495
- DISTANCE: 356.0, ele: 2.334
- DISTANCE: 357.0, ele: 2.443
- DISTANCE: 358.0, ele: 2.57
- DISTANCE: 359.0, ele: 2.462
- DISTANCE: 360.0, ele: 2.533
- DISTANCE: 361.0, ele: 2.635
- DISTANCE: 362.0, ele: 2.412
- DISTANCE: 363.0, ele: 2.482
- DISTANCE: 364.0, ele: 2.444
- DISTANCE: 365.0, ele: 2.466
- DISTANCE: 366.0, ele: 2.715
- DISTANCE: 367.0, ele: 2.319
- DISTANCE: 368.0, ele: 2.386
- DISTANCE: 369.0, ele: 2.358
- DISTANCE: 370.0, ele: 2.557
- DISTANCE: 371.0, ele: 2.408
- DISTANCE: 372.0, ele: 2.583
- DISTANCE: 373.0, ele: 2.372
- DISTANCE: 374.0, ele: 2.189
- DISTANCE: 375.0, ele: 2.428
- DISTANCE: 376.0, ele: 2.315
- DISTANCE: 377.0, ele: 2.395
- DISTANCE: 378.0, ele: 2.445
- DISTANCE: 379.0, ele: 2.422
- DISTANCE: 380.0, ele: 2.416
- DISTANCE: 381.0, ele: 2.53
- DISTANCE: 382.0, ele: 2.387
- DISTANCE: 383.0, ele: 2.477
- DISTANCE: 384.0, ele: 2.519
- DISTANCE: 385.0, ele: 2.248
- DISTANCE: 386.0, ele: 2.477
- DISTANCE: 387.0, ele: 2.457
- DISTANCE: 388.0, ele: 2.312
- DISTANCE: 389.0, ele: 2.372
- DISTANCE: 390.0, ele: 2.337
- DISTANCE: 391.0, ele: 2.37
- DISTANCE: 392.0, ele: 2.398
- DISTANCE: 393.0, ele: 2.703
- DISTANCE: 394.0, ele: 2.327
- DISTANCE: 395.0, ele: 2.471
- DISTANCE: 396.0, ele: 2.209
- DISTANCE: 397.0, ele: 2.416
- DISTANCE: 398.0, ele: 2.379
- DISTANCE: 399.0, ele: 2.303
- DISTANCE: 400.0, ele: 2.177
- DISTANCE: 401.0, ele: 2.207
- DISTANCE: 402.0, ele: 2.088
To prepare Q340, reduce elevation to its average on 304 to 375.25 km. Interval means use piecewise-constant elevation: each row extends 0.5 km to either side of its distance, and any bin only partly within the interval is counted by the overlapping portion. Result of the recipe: 2.06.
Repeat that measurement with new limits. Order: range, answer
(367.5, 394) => 2.42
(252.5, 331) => 1.7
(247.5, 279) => 1.94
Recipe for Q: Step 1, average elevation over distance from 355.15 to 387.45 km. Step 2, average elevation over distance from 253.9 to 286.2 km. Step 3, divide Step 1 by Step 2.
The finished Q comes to 1.3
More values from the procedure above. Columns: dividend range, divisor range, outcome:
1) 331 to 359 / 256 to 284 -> 1.20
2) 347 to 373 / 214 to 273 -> 1.12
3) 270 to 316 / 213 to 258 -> 0.68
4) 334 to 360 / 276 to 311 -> 1.55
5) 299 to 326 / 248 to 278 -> 0.68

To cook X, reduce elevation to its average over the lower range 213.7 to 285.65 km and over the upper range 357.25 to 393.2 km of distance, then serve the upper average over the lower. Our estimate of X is 1.1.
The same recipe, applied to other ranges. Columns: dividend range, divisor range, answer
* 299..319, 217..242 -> 0.43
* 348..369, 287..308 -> 1.87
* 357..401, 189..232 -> 1.13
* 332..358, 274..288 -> 1.11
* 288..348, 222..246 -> 0.70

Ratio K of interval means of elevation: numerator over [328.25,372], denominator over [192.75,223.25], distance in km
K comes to 1.2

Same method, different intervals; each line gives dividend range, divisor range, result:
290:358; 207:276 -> 0.85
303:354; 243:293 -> 0.95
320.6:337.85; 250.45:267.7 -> 1.16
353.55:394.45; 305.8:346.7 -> 1.30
